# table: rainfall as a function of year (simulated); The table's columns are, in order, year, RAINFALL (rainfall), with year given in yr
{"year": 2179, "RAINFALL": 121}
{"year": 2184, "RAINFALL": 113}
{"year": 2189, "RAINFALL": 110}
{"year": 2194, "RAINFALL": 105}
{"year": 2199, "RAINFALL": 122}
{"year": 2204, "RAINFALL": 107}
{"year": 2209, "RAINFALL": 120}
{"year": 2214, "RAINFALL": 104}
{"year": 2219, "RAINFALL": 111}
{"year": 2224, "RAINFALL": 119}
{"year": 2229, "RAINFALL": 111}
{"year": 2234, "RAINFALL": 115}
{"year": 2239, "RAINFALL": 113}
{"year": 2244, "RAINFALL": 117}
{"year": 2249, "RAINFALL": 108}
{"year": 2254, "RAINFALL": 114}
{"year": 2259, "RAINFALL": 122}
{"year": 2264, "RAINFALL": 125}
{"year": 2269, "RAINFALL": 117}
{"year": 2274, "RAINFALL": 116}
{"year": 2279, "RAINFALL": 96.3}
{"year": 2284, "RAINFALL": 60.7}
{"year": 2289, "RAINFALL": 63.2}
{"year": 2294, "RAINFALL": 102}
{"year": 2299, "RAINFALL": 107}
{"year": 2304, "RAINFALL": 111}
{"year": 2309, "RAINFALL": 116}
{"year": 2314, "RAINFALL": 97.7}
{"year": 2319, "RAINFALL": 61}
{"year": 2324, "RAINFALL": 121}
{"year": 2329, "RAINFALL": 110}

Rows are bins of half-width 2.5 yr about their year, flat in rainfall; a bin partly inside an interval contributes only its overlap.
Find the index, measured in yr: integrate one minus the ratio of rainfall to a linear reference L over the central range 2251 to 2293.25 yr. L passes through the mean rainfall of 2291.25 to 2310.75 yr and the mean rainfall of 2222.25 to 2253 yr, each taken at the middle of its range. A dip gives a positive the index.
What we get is 3.4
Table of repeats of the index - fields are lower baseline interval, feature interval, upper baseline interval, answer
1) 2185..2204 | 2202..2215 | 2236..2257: 0.1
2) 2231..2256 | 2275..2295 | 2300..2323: 4.4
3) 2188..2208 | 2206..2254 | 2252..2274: 1.0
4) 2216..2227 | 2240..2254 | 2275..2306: -0.9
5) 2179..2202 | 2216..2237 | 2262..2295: -1.4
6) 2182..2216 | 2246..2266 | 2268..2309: -2.9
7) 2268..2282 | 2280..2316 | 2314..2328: 2.2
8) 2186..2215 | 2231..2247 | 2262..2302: -1.4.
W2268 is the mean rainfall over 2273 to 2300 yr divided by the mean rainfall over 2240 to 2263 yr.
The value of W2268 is 0.77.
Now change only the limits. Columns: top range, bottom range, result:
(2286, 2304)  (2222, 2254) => 0.81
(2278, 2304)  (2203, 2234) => 0.78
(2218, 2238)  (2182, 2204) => 1.02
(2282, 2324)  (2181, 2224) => 0.82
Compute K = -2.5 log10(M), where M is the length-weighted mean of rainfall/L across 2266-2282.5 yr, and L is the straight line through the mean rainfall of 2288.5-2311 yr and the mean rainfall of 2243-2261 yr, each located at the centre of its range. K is 0.02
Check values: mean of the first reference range 115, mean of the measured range 107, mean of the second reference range 103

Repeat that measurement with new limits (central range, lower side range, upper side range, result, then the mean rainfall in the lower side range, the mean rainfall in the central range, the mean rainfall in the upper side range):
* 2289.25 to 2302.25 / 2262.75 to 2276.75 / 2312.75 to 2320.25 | -0.02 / 118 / 97.7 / 79.3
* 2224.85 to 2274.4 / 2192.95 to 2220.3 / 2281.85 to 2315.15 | -0.12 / 112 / 116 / 94.1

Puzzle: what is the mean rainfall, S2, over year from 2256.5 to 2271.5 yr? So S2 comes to 121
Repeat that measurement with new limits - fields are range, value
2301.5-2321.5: 96.4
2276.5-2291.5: 73.4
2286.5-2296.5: 82.6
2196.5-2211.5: 116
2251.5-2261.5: 118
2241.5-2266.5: 117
